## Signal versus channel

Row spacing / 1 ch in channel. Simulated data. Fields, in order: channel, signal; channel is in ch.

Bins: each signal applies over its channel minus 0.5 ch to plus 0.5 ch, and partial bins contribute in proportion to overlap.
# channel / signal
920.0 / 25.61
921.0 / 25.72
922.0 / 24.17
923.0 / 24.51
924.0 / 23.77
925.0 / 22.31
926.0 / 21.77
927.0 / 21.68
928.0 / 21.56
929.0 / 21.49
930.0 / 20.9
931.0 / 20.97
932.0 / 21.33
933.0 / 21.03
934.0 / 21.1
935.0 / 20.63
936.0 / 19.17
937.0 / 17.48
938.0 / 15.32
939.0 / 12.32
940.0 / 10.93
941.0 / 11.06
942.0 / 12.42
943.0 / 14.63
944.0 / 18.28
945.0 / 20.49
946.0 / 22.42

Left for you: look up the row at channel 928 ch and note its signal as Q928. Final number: 21.56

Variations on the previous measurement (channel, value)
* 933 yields 21.03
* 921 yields 25.72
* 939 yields 12.32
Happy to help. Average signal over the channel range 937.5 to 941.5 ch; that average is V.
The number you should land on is 12.4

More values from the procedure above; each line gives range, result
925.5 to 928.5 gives 21.7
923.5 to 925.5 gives 23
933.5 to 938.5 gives 18.7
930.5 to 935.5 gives 21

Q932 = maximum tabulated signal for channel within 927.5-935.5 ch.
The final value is 21.56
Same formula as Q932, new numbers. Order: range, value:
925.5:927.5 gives 21.77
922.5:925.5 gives 24.51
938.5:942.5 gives 12.42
